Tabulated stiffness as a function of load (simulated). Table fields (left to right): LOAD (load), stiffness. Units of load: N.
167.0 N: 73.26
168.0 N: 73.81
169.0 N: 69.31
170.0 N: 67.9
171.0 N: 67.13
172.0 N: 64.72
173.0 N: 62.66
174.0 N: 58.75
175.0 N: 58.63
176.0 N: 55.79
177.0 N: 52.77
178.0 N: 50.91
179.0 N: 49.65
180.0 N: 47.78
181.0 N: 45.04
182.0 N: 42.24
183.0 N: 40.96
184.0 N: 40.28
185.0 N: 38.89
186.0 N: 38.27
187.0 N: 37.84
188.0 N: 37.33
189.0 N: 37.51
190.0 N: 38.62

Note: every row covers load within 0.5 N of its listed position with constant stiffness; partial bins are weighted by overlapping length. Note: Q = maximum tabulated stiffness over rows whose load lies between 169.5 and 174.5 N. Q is 67.9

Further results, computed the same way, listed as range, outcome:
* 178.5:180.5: 49.65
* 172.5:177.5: 62.66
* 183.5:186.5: 40.28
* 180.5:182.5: 45.04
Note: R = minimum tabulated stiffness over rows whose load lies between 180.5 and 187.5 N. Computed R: 37.84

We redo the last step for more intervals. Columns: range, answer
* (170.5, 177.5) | 52.77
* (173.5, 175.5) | 58.63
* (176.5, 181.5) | 45.04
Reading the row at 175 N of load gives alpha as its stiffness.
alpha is 58.63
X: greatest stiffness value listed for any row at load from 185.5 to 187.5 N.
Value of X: 38.27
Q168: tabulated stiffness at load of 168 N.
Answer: 73.81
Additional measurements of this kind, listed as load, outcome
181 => 45.04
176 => 55.79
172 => 64.72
